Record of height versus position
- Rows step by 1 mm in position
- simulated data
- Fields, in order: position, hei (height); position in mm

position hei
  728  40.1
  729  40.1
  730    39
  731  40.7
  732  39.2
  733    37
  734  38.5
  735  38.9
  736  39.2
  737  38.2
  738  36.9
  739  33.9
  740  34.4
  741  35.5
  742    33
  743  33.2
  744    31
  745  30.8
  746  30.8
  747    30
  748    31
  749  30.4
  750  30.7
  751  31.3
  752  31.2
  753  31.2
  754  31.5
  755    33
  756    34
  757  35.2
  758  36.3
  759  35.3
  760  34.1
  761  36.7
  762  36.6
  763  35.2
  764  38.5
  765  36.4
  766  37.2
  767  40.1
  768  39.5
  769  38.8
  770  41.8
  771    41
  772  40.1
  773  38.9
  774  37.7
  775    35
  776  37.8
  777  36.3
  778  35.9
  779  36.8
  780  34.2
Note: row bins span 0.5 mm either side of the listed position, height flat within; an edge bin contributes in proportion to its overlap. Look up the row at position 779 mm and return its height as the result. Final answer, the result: 36.8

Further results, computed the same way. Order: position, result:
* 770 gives 41.8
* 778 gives 35.9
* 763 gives 35.2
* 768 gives 39.5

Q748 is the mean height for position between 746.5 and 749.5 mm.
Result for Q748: 30.5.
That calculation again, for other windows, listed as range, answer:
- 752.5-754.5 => 31.4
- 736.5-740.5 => 35.9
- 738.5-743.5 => 34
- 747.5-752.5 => 30.9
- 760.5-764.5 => 36.8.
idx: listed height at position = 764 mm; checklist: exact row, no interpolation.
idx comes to 38.5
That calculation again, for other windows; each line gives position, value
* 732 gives 39.2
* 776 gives 37.8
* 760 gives 34.1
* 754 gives 31.5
